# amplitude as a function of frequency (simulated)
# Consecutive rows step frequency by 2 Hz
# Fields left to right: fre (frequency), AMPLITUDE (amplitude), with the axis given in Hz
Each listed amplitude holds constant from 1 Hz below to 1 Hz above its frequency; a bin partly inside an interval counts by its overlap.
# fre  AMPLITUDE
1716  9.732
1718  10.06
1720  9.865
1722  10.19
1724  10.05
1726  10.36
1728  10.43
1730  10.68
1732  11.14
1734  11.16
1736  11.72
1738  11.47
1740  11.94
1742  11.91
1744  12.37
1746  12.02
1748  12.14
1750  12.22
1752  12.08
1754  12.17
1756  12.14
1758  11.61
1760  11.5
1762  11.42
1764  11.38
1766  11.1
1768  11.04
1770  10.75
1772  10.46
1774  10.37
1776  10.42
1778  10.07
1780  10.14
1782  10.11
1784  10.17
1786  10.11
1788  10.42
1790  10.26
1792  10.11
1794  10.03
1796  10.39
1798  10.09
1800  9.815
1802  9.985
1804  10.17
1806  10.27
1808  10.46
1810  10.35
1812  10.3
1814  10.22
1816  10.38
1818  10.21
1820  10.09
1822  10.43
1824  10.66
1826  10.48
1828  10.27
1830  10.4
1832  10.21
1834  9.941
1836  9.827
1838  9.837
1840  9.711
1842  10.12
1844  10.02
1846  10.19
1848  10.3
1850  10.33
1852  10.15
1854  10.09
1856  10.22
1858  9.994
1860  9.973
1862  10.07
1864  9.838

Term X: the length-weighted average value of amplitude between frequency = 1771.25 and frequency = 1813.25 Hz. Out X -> 10.2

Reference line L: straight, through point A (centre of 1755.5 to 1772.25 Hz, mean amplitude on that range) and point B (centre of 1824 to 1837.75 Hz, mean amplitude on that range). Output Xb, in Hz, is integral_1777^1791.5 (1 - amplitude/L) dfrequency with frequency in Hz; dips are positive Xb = 1.0 Hz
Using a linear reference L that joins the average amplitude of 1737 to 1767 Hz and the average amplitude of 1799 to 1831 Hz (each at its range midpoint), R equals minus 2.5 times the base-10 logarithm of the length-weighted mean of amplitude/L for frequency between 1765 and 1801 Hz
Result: 0.075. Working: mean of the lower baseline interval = 11.8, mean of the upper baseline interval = 10.3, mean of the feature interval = 10.3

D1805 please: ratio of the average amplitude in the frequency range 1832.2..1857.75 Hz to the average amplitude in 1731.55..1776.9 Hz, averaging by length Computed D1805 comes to 0.87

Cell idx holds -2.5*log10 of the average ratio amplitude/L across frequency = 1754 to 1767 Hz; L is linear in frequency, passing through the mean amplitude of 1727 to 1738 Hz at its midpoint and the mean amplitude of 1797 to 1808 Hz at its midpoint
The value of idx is -0.09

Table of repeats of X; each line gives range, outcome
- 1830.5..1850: 10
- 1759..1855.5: 10.3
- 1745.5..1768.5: 11.7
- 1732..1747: 11.8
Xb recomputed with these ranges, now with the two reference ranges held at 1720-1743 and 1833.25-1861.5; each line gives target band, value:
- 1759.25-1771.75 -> -0.5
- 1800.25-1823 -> 0.2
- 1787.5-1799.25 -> 0.3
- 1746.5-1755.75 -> -1.1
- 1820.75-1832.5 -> -0.2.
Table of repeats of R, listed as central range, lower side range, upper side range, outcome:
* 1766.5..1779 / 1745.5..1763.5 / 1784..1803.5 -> 0.055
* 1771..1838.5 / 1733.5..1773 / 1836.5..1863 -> 0.059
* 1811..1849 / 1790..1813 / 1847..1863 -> -0.003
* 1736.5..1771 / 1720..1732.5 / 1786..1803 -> -0.141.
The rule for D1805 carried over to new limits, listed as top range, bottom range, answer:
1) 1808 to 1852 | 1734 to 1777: 0.89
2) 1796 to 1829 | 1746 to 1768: 0.87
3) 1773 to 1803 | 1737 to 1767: 0.86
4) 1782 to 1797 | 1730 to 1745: 0.88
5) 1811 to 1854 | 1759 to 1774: 0.92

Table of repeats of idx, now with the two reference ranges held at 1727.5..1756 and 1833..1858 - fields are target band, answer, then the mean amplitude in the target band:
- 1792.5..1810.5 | 0.06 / 10.2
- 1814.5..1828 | 0.01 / 10.4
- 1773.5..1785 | 0.09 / 10.2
